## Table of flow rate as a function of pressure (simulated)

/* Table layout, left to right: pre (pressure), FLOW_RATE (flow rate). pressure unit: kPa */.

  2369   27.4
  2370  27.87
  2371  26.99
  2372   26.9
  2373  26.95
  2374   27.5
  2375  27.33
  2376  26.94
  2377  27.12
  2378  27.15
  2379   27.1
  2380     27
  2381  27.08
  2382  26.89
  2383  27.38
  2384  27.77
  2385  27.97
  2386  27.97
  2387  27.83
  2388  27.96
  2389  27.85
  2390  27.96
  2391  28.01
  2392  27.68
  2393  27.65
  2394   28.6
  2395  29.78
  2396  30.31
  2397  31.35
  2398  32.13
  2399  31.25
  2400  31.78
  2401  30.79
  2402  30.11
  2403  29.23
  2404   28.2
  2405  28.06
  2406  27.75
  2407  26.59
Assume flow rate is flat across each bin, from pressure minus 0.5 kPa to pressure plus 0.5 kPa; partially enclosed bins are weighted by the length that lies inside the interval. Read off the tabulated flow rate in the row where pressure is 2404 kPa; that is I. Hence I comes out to 28.2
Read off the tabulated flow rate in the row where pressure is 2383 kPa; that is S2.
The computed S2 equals 27.38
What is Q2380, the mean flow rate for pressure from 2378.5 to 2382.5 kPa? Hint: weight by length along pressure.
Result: 27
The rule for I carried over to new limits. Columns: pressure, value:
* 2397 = 31.35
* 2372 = 26.9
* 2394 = 28.6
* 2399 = 31.25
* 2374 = 27.5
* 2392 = 27.68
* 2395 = 29.78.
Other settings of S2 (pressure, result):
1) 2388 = 27.96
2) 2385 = 27.97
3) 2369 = 27.4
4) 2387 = 27.83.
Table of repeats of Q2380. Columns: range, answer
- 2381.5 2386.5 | 27.6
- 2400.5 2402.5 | 30.4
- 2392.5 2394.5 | 28.1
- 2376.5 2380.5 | 27.1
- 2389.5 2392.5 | 27.9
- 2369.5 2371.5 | 27.4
